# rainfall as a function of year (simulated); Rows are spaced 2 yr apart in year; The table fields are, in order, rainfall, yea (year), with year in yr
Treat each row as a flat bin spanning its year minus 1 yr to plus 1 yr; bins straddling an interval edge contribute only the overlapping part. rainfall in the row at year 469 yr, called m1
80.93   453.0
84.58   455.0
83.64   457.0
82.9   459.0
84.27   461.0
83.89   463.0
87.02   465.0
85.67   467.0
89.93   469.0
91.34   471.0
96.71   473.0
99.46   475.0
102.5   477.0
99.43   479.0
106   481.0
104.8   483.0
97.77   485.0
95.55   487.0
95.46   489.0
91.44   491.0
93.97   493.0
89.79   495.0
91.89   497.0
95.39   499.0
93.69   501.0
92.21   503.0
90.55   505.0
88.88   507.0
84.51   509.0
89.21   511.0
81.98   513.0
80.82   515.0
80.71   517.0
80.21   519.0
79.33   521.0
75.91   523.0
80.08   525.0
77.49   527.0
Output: 89.93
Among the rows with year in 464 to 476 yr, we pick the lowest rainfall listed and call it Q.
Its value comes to 85.67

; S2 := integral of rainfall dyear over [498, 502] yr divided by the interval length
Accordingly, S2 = 94.5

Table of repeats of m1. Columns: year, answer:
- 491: 91.44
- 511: 89.21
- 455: 84.58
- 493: 93.97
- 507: 88.88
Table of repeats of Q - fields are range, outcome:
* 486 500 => 89.79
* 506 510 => 84.51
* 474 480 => 99.43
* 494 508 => 88.88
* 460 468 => 83.89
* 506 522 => 79.33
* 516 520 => 80.21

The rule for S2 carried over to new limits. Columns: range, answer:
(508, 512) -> 86.9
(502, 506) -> 91.4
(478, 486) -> 102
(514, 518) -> 80.8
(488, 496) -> 92.7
